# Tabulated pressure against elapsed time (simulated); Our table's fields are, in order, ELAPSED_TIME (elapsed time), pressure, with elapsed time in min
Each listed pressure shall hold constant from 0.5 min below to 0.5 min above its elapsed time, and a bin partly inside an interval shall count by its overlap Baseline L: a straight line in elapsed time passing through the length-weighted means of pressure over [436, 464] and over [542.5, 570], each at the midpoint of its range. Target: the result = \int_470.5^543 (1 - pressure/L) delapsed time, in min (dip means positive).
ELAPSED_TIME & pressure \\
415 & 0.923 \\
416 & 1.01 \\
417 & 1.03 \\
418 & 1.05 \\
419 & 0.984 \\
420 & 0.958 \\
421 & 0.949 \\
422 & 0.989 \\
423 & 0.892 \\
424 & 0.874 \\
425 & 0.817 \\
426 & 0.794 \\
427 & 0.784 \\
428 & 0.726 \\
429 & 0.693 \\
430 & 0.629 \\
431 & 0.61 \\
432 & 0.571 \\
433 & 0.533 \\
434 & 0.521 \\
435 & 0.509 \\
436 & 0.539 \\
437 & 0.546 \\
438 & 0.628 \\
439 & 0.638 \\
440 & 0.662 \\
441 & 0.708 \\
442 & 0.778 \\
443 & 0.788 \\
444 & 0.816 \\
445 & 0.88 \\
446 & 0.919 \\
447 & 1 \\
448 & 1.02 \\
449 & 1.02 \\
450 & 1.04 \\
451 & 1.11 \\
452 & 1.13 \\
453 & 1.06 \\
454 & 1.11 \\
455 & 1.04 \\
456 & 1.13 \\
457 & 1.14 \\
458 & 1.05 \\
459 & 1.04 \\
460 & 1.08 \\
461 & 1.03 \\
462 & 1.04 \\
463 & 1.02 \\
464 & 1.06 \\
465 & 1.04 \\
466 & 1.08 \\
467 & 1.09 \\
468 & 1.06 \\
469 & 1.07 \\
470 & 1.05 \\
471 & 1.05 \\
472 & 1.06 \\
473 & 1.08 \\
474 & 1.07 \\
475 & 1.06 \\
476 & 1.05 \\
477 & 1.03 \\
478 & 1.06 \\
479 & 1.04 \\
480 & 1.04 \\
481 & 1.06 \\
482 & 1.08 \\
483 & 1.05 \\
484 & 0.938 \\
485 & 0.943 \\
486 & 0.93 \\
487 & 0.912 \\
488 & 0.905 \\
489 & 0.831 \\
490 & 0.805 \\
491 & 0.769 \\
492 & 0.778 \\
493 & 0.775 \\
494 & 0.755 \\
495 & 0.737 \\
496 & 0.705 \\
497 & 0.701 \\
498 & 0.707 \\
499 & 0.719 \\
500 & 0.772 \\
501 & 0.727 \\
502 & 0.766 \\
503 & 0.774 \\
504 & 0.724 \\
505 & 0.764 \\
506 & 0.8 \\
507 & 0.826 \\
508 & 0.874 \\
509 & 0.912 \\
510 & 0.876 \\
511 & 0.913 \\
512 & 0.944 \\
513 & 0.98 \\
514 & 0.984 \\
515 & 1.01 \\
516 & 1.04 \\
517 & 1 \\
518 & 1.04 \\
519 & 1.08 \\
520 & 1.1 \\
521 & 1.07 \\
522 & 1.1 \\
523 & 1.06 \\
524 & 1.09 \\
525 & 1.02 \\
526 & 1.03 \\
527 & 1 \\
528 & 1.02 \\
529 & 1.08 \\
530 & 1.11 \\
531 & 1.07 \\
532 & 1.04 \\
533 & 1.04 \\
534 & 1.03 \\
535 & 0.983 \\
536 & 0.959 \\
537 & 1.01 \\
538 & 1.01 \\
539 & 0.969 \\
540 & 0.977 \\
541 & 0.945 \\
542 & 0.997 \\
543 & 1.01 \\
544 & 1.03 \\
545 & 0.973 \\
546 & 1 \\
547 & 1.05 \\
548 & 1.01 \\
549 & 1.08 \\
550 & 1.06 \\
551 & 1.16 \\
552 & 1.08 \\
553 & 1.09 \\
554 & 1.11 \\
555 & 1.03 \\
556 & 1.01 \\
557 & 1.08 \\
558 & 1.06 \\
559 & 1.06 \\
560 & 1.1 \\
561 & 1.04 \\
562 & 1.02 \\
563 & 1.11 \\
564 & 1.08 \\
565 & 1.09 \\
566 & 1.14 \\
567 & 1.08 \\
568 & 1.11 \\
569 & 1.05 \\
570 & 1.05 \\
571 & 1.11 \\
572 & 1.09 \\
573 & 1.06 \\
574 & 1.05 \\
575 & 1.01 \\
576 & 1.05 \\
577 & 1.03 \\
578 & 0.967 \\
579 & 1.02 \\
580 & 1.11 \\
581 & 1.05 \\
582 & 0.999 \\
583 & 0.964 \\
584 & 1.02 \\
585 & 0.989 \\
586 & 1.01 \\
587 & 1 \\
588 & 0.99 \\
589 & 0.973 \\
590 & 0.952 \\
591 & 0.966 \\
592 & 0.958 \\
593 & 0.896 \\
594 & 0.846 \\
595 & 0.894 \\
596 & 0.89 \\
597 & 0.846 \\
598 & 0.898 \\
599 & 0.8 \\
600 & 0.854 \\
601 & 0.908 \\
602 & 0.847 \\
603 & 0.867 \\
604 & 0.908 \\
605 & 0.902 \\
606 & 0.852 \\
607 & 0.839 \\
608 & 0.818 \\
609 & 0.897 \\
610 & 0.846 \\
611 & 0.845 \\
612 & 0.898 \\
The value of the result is 4.1 min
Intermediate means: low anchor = 0.937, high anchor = 1.06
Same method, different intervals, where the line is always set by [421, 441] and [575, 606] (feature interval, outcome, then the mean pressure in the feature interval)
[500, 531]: -4.84 min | 0.956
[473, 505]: -4.06 min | 0.879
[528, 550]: -3.97 min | 1.02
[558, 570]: -2.32 min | 1.08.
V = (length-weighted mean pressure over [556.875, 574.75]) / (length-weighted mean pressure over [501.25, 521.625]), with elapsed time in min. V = 1.17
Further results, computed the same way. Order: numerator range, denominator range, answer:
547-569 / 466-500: 1.15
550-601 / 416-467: 1.15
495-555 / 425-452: 1.27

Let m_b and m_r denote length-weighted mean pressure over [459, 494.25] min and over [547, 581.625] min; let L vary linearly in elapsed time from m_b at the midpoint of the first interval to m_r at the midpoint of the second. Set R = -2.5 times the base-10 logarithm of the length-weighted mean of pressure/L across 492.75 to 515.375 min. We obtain 0.24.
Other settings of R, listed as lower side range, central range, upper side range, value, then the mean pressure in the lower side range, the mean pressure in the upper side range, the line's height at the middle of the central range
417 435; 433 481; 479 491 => -0.09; 0.786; 0.95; 0.872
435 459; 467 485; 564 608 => -0.15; 0.897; 0.975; 0.913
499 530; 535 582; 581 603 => -0.12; 0.945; 0.93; 0.936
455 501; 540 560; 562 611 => -0.08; 0.963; 0.972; 0.969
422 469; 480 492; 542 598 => 0.00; 0.878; 1.03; 0.926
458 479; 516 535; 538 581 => 0.00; 1.06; 1.05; 1.05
